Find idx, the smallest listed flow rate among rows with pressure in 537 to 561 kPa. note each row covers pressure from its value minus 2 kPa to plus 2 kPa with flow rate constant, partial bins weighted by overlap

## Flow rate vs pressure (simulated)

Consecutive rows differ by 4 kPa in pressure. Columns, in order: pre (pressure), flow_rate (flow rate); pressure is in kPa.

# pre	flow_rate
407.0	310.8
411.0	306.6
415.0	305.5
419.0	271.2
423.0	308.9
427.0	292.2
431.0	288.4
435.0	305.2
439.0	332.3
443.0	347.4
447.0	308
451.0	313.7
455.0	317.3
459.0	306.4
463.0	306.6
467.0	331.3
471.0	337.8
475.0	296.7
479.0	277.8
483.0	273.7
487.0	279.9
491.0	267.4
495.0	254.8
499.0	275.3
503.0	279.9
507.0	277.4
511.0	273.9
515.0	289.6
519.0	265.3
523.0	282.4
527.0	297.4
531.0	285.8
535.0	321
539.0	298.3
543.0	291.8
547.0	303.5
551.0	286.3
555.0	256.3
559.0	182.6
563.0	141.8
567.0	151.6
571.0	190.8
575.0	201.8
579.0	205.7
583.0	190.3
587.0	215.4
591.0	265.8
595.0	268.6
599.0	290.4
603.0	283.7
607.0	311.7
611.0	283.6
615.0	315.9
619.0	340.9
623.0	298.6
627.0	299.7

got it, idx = 182.6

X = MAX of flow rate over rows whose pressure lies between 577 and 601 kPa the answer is 290.4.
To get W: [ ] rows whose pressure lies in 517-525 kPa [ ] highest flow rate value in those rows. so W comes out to 282.4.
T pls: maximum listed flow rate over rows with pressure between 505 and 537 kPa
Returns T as 321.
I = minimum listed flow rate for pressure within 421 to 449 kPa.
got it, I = 288.4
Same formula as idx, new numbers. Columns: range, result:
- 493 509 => 254.8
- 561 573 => 141.8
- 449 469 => 306.4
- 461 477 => 296.7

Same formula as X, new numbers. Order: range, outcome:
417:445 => 347.4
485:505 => 279.9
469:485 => 337.8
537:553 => 303.5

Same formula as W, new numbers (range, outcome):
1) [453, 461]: 317.3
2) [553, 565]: 256.3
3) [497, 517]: 289.6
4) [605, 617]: 315.9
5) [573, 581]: 205.7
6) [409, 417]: 306.6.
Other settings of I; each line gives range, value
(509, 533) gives 265.3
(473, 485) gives 273.7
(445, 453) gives 308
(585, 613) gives 215.4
